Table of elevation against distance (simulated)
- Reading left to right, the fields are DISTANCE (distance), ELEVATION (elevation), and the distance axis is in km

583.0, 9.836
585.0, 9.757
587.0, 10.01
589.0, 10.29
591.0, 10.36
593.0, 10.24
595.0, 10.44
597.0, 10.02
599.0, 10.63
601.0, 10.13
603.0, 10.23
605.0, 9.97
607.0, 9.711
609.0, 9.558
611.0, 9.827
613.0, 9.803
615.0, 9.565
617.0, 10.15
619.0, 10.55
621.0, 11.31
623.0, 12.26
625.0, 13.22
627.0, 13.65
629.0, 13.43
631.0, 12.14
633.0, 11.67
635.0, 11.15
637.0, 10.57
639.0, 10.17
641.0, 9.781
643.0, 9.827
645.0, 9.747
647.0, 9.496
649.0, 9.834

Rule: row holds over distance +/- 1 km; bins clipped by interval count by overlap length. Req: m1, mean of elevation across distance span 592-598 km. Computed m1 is 10.2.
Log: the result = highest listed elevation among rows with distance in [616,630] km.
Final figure 13.65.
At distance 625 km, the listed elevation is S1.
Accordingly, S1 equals 13.22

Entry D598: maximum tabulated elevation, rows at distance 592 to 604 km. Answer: 10.63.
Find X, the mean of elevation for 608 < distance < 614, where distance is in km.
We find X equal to 9.73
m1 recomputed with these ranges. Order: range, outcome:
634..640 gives 10.6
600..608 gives 10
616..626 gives 11.5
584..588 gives 9.88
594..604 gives 10.3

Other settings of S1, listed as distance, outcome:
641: 9.781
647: 9.496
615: 9.565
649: 9.834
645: 9.747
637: 10.57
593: 10.24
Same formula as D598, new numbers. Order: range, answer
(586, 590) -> 10.29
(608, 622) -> 11.31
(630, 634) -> 12.14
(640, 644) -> 9.827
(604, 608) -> 9.97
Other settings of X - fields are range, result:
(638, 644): 9.93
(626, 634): 12.7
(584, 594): 10.1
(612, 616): 9.68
